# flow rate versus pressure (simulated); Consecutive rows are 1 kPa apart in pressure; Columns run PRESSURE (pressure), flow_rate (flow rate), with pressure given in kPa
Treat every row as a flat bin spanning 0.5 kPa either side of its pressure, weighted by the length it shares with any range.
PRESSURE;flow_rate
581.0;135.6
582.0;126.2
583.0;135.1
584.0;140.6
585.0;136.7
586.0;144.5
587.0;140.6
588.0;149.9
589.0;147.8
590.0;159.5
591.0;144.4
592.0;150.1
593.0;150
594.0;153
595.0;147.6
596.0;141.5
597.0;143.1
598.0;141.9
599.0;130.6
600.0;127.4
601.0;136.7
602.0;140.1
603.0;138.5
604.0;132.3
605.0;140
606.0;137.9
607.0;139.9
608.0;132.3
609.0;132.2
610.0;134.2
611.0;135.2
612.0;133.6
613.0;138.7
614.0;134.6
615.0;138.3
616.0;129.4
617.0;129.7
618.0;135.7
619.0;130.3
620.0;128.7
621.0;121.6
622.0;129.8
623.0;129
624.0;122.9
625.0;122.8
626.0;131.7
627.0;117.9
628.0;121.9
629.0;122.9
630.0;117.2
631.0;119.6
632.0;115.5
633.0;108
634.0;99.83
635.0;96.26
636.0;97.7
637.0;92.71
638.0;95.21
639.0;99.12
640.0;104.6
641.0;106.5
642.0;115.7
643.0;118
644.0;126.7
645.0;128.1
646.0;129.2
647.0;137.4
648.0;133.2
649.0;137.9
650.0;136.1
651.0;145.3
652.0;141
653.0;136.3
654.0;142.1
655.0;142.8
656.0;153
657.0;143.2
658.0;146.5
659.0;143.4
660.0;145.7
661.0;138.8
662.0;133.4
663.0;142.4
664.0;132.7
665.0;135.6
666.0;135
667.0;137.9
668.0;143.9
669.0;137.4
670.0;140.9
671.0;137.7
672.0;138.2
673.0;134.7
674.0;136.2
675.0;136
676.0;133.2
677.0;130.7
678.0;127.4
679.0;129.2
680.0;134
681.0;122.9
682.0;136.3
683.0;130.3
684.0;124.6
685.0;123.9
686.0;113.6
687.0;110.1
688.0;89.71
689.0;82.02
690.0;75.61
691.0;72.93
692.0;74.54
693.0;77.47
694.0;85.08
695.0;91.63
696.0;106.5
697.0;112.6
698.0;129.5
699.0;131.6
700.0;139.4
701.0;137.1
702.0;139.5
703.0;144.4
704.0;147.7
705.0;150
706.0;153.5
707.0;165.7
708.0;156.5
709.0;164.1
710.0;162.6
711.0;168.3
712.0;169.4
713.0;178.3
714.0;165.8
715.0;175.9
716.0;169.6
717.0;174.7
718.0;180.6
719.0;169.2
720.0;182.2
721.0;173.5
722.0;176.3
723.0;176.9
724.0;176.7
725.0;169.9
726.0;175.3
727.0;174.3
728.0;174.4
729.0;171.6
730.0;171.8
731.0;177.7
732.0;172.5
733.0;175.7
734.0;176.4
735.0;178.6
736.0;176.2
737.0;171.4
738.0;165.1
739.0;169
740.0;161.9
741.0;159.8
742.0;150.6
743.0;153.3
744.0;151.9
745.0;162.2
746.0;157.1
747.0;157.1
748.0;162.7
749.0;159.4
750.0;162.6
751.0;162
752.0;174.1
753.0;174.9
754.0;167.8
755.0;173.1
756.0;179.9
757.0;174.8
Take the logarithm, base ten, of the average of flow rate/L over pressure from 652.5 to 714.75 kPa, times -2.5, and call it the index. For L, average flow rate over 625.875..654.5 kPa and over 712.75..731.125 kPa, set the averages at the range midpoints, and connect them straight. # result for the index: 0.12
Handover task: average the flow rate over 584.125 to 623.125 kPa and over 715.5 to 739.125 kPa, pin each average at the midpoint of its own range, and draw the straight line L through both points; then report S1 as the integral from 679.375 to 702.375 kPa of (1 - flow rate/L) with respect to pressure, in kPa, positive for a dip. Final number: 7.5 kPa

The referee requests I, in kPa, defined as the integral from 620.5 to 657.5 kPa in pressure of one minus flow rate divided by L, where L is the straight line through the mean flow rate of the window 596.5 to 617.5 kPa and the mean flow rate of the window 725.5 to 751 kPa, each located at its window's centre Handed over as 5.32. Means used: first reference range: 136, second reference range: 167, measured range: 123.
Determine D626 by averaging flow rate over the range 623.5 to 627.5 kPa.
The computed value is 124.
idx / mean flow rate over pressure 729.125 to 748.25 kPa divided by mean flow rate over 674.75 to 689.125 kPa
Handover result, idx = 1.36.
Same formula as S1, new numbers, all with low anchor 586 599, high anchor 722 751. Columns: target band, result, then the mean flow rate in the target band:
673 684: 1.92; 131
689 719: 4.72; 138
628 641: 3.95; 106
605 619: 1.38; 135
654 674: 2.16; 140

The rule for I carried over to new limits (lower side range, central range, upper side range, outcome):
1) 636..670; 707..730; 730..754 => -2.2 kPa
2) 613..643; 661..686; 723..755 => 0.8 kPa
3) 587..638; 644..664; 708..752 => 0.7 kPa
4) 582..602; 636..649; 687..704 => 1.0 kPa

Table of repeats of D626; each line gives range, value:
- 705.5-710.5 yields 160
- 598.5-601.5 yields 132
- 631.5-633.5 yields 112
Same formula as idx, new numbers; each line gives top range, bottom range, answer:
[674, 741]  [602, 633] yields 1.13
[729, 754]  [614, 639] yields 1.40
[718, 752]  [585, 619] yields 1.21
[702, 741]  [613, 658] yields 1.36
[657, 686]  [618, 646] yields 1.16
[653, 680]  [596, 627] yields 1.04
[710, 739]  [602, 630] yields 1.32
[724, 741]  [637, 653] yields 1.40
